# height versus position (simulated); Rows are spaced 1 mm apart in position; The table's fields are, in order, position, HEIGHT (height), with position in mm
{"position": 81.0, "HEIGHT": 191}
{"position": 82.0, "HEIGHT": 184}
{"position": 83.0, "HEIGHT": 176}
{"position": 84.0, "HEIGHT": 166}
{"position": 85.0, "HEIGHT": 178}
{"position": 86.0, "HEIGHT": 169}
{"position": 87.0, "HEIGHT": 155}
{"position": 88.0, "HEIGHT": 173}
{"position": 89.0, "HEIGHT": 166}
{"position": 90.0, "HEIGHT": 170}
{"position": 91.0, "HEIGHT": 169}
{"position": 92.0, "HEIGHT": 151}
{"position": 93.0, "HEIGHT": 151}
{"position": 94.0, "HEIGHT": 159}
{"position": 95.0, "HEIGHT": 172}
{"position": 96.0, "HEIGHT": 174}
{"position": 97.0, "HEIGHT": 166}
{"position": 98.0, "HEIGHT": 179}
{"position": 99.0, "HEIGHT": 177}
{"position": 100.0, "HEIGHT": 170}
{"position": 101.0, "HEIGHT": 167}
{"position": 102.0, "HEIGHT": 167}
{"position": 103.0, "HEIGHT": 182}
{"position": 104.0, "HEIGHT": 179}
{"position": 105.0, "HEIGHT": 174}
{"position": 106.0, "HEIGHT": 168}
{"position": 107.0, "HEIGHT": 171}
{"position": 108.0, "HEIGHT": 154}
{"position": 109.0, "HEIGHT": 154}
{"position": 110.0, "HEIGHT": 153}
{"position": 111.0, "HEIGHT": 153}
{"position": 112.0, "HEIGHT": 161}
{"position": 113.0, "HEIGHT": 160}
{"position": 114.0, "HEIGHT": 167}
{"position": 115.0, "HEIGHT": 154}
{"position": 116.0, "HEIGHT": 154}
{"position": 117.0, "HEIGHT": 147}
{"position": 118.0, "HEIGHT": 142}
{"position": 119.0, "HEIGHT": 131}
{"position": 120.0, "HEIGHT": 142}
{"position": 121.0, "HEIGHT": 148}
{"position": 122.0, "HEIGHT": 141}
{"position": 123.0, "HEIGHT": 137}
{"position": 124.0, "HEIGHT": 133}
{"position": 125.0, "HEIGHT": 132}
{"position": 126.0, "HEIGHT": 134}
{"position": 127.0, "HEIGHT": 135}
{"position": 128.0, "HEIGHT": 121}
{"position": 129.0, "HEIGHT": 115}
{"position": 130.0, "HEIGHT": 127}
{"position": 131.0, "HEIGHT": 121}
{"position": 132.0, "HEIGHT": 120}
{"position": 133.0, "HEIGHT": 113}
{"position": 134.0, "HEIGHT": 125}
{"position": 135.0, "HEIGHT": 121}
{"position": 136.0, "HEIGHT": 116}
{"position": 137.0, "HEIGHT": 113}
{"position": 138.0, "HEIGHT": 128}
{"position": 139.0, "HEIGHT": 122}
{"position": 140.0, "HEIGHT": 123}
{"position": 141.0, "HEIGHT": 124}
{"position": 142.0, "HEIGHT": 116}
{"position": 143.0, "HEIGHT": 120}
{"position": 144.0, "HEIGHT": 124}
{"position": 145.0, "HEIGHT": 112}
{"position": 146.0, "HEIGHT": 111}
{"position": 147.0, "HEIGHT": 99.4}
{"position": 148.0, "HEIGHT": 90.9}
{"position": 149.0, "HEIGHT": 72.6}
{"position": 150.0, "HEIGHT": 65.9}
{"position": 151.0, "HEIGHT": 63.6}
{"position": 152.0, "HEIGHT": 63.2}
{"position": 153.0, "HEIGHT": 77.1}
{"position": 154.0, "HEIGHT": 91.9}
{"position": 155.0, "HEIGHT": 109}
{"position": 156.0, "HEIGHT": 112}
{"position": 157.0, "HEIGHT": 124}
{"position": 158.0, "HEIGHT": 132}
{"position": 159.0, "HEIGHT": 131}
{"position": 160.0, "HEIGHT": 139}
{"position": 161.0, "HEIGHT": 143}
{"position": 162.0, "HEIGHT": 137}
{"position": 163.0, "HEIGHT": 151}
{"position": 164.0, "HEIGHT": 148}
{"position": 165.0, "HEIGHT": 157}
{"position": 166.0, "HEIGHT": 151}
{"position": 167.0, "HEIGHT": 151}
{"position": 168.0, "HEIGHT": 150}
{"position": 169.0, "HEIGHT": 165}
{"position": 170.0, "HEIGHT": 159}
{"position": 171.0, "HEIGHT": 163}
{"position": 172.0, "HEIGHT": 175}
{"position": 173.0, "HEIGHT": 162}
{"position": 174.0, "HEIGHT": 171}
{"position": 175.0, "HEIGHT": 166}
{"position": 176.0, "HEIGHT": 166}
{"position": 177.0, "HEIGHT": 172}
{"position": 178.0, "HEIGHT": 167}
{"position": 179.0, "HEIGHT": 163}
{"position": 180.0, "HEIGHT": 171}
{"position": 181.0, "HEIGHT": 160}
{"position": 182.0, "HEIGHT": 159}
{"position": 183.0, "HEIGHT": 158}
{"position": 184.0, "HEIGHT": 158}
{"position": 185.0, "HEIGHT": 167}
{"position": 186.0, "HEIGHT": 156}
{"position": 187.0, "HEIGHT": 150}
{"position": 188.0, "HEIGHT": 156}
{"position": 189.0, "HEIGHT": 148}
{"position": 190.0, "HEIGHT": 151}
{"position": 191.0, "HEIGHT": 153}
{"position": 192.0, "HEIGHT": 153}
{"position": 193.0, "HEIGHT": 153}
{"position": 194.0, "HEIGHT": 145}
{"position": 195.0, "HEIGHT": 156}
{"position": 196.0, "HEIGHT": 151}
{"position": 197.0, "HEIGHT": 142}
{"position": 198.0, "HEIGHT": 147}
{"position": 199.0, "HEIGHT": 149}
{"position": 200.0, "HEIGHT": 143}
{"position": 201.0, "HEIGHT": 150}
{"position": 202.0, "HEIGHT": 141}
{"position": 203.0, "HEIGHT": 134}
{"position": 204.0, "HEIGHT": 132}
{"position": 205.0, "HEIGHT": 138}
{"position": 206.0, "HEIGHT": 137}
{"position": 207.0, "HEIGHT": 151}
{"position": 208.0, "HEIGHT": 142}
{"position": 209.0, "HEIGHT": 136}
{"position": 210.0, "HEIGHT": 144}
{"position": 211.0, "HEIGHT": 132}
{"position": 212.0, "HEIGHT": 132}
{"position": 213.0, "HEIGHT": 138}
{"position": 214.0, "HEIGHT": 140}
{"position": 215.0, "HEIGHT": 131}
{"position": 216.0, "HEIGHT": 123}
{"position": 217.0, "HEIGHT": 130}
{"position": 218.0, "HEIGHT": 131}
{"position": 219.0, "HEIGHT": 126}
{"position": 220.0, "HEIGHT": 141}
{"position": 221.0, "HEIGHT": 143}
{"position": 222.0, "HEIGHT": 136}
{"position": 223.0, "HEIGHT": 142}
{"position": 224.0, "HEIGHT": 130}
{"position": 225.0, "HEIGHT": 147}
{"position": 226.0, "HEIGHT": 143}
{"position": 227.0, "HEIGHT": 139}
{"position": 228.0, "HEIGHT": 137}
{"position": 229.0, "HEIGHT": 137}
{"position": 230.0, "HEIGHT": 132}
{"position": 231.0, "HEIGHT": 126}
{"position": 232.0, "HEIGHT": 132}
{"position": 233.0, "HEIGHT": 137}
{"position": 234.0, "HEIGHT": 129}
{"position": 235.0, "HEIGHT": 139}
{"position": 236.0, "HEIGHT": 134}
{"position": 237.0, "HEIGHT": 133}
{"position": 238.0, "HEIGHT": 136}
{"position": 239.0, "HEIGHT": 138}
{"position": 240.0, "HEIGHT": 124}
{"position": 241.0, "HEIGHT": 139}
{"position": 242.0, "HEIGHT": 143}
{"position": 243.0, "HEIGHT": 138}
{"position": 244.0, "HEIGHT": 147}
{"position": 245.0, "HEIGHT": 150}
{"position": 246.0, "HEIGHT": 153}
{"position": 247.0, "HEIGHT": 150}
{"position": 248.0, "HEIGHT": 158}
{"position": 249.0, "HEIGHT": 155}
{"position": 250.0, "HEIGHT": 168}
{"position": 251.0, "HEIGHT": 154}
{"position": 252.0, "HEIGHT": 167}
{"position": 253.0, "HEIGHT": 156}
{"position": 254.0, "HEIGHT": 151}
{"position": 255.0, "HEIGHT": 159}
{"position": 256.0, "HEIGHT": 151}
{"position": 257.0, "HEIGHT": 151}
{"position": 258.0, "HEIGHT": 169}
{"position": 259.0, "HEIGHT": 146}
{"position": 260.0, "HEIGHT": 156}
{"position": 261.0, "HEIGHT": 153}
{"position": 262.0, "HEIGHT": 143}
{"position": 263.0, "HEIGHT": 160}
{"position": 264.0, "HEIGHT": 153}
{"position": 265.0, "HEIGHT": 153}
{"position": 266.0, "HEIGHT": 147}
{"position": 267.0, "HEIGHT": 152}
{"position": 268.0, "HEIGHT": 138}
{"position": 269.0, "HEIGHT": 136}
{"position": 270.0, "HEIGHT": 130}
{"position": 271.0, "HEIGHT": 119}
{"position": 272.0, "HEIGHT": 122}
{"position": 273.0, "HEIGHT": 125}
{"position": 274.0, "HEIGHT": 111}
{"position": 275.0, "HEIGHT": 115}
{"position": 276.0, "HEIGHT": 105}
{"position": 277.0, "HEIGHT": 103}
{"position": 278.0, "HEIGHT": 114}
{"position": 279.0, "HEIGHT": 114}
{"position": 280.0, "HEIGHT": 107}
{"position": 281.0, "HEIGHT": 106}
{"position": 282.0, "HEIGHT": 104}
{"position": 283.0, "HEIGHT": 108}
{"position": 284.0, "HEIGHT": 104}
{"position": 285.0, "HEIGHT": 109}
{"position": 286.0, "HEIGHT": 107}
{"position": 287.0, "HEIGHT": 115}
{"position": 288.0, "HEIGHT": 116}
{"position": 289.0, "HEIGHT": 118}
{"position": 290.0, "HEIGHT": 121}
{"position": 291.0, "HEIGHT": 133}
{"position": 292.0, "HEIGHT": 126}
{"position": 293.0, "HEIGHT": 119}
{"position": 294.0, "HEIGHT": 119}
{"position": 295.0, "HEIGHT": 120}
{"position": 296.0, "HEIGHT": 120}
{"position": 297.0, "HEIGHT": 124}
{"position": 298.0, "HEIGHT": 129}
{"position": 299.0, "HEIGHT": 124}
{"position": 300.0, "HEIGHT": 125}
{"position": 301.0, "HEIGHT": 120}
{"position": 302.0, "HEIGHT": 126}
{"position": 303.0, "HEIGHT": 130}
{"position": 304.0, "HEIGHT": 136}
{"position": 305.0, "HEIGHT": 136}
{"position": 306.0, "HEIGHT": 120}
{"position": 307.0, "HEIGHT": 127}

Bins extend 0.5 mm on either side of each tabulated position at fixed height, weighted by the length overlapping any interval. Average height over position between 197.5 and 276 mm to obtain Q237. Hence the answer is 141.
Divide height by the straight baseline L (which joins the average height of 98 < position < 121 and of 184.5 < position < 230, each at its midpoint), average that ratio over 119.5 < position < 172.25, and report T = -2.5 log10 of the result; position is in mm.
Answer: 0.230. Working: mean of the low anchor 160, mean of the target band 124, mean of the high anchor 142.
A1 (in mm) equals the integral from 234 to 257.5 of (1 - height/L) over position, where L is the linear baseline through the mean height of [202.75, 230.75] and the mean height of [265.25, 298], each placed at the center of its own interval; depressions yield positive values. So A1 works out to -3.4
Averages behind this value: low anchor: 136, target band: 147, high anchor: 119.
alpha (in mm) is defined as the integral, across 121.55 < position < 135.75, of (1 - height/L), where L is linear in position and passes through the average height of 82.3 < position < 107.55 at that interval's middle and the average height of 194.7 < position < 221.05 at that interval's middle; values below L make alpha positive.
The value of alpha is 3.0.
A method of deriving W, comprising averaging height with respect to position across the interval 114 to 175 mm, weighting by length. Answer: 128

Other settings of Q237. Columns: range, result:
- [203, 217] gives 136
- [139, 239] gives 138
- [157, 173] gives 150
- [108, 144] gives 134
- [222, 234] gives 136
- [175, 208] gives 152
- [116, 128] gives 138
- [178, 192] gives 158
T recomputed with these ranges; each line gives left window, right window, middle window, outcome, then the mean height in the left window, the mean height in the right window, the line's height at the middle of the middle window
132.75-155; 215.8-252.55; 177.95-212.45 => -0.20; 104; 140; 125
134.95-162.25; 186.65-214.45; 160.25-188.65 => -0.24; 110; 144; 127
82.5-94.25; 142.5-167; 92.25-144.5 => -0.02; 165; 114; 142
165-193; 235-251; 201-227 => 0.11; 160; 145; 151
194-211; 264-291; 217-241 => 0.00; 143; 120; 135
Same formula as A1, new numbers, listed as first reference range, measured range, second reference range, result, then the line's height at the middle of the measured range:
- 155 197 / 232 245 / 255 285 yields 0.1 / 138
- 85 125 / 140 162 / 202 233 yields 6.3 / 150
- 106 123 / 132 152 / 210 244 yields 5.5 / 148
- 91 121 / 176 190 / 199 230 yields -1.5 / 144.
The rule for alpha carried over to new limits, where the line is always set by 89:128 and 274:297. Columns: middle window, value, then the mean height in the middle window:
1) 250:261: -3.2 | 156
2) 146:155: 4.0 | 81.6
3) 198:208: -0.6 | 142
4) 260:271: -2.5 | 146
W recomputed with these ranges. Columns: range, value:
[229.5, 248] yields 138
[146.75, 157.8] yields 89.1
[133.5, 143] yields 121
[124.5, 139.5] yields 123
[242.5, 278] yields 144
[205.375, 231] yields 137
